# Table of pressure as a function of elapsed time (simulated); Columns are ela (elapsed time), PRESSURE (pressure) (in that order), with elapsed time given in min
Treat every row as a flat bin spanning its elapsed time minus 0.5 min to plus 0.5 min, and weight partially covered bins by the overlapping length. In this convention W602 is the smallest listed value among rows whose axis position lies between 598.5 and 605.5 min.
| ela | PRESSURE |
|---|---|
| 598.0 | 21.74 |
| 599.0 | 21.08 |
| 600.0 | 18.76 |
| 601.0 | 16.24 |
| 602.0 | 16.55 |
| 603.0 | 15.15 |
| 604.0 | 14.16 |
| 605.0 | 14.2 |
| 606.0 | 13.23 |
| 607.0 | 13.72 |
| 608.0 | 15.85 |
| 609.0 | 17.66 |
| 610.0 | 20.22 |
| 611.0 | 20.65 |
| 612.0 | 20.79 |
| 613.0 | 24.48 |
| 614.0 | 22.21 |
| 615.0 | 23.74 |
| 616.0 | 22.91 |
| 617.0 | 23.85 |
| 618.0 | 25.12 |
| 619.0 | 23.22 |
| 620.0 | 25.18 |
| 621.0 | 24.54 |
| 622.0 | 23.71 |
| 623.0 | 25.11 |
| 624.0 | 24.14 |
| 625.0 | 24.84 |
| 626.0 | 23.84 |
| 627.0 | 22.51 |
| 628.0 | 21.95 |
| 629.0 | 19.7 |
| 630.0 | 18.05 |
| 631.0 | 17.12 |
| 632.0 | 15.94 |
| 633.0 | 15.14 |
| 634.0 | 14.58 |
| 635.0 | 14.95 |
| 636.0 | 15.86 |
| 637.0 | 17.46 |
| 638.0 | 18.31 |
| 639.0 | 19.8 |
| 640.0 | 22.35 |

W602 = 14.16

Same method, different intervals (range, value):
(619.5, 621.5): 24.54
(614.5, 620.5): 22.91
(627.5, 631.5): 17.12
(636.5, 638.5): 17.46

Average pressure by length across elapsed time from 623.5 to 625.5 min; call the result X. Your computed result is 24.5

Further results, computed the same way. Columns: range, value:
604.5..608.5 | 14.2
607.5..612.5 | 19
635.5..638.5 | 17.2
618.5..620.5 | 24.2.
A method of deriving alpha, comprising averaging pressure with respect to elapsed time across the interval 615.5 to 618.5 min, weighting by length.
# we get 24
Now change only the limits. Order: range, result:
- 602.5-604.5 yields 14.7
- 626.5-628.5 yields 22.2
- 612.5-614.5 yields 23.3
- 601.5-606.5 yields 14.7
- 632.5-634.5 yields 14.9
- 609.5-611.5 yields 20.4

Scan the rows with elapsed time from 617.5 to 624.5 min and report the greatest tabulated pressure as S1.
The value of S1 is 25.18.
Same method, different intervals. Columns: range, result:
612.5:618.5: 25.12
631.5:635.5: 15.94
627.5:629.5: 21.95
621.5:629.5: 25.11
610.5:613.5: 24.48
